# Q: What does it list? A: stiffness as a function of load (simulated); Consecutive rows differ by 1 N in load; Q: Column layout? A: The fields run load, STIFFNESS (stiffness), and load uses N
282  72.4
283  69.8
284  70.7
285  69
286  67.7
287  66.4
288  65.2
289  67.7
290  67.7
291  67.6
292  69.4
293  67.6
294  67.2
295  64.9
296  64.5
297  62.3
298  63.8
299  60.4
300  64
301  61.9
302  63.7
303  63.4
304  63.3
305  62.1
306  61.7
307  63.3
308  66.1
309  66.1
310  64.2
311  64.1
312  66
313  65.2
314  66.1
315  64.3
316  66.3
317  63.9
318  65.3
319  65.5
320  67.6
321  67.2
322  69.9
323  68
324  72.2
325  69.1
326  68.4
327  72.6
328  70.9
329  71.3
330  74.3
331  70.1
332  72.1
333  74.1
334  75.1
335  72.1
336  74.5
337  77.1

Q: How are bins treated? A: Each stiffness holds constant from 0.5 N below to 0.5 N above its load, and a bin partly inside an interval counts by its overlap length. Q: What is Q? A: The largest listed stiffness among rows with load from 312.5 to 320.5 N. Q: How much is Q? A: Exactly 67.6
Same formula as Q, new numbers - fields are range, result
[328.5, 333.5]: 74.3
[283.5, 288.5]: 70.7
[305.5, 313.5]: 66.1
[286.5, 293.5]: 69.4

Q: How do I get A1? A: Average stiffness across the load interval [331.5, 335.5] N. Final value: 73.3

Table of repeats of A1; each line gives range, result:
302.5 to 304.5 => 63.3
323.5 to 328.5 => 70.6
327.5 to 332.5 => 71.7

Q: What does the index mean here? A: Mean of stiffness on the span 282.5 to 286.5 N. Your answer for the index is 69.3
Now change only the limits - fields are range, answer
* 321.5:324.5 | 70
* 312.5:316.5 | 65.5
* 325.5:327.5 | 70.5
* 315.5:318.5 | 65.2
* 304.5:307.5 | 62.4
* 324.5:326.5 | 68.8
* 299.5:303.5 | 63.2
